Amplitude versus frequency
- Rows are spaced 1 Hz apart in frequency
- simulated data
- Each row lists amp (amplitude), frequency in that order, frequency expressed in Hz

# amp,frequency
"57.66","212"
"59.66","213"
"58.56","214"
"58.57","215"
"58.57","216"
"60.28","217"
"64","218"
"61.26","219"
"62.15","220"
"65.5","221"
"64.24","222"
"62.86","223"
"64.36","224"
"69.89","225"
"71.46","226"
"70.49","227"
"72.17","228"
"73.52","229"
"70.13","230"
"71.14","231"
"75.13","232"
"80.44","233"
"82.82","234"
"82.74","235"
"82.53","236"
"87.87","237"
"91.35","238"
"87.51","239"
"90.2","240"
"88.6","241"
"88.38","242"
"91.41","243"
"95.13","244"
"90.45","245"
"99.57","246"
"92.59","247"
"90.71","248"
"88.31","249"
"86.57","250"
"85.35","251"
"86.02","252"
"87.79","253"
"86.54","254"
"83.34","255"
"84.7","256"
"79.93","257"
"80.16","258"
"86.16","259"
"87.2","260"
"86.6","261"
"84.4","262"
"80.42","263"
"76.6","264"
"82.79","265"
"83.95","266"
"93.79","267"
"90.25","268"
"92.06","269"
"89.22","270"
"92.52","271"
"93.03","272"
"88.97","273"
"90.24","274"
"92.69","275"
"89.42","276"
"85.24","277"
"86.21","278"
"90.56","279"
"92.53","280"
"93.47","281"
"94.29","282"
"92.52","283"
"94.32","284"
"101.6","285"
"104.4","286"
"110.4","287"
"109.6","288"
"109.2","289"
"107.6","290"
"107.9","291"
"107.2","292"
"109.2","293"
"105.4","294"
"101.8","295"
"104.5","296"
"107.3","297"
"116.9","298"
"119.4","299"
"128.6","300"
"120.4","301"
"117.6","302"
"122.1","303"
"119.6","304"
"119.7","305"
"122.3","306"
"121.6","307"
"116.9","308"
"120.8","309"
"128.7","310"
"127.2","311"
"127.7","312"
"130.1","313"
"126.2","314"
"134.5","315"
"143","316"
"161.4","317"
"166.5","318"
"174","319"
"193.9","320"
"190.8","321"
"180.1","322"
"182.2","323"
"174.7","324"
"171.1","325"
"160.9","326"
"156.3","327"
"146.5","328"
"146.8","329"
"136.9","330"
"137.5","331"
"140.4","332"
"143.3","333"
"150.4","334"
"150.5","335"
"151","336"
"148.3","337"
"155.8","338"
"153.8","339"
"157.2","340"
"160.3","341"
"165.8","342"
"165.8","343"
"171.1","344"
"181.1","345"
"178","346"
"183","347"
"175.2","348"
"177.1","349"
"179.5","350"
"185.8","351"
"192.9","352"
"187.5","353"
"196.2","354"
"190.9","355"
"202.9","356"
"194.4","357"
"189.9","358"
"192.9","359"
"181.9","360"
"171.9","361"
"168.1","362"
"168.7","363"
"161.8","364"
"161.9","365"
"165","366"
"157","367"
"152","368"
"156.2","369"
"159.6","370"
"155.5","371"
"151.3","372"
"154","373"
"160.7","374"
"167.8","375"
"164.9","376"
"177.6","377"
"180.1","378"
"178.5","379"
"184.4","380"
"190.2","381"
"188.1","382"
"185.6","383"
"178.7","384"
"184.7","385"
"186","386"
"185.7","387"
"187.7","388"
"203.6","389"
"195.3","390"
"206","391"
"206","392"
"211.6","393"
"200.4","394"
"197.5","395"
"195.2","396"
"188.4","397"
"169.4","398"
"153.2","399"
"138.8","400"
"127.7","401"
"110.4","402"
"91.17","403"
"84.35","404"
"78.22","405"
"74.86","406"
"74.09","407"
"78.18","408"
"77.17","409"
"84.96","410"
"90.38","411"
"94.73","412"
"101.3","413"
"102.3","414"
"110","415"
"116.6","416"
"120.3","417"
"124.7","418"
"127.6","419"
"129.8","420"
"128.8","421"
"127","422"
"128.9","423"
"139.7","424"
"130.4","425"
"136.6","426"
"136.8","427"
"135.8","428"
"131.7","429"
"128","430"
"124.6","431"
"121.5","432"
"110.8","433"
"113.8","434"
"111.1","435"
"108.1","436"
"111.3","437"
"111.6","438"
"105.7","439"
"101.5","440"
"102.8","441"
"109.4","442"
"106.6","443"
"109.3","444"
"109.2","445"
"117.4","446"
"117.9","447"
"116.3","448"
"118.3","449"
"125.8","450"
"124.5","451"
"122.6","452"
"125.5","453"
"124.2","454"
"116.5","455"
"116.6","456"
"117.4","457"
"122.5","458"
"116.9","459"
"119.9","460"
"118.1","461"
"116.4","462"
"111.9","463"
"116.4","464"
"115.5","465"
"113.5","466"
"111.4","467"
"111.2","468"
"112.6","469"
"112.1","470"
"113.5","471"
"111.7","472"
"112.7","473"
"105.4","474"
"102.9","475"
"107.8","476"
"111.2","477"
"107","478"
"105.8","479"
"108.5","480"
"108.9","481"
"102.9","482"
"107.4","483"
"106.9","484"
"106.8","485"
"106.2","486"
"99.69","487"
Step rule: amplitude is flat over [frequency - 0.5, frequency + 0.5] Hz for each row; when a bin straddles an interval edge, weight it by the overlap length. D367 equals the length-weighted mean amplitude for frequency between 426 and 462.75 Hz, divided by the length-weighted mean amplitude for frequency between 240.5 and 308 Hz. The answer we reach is 1.2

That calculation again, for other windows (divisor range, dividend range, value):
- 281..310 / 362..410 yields 1.43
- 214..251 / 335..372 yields 2.22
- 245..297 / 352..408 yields 1.80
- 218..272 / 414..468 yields 1.45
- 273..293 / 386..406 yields 1.67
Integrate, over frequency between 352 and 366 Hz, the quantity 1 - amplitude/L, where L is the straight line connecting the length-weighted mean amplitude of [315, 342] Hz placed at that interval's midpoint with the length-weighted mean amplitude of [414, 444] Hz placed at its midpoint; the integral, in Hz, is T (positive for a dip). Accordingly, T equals -3.3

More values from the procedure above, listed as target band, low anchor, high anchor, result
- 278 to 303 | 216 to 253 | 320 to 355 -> 4.09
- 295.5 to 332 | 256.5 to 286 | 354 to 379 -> -4.16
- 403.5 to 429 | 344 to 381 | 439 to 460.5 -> 5.13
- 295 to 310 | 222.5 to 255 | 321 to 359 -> 2.05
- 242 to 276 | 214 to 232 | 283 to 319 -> 0.86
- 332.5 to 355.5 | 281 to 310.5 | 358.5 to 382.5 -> -3.22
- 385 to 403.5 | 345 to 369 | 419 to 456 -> -2.87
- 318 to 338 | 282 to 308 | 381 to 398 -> -2.99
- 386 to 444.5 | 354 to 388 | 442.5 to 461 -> 5.94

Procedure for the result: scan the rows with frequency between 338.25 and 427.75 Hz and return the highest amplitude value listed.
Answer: 211.6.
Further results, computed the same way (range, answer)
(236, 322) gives 193.9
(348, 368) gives 202.9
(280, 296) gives 110.4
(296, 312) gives 128.7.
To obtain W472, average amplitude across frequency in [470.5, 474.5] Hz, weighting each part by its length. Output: 111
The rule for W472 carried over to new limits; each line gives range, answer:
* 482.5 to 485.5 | 107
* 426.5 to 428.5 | 136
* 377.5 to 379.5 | 179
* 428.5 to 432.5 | 126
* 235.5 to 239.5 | 87.3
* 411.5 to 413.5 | 98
